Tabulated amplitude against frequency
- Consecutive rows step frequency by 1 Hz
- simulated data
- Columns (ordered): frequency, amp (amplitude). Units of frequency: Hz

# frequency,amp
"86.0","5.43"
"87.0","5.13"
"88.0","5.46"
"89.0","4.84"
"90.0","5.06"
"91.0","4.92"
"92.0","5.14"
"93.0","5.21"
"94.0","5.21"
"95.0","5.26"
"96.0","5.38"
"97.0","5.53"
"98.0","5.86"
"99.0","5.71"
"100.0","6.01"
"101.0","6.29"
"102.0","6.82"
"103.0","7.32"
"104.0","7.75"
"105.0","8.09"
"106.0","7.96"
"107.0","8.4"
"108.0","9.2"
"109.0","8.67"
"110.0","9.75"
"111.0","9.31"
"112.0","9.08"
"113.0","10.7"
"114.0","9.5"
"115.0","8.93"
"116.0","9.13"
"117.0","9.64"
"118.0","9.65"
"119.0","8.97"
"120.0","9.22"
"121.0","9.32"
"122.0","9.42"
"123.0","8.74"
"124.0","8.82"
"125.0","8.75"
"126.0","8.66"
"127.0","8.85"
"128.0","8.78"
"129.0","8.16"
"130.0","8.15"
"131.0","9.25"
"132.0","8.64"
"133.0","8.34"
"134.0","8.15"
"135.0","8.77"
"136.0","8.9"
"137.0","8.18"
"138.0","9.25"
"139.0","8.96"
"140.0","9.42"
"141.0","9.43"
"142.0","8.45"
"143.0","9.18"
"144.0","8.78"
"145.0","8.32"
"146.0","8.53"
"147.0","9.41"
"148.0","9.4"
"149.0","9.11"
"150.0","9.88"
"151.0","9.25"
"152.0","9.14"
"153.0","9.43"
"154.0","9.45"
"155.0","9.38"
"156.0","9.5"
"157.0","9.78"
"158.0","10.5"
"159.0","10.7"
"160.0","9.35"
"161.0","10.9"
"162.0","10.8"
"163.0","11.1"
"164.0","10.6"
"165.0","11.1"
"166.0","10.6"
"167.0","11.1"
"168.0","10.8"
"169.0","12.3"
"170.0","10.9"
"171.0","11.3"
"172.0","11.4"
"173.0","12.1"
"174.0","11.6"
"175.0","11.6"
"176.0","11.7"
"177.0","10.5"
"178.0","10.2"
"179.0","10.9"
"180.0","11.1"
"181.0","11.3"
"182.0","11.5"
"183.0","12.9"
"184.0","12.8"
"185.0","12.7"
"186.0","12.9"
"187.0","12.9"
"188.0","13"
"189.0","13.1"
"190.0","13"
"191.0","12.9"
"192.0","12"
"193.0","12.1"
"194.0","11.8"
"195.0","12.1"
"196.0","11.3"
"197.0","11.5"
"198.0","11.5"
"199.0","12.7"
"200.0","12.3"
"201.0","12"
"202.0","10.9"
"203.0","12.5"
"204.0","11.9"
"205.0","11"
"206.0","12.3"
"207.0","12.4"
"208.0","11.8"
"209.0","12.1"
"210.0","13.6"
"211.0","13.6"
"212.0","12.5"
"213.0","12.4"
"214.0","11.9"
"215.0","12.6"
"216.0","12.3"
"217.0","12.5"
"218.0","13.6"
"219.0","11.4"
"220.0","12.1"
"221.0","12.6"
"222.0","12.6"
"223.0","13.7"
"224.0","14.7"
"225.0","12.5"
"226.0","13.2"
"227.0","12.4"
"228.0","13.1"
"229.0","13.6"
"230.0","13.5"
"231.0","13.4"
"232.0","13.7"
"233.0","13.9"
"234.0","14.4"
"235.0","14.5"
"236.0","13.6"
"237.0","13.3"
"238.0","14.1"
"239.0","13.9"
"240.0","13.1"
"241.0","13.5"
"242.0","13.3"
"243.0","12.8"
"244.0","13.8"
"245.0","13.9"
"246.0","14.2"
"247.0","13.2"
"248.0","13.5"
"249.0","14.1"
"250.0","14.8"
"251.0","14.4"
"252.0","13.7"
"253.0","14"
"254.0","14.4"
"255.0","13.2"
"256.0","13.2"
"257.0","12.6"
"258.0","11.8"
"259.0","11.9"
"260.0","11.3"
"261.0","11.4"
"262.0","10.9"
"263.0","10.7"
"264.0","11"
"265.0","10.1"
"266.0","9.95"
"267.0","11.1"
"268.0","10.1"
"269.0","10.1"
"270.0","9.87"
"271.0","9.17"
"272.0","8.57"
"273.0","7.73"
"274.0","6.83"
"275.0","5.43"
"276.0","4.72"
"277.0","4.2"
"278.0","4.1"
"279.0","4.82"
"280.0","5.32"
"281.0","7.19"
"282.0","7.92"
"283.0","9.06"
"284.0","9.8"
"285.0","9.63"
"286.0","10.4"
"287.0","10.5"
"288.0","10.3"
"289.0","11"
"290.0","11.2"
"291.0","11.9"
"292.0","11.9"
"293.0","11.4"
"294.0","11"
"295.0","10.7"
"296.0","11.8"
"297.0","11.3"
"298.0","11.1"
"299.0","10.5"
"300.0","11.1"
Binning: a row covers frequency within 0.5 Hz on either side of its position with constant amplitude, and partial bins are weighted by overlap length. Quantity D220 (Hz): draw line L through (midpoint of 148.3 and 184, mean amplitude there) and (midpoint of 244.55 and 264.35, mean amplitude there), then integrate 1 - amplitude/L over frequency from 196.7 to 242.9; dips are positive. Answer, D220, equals -3.0 Hz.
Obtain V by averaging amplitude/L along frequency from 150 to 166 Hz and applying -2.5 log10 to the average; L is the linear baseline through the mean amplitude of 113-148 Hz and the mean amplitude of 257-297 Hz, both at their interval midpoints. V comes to -0.118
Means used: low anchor 8.93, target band 10.1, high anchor 9.47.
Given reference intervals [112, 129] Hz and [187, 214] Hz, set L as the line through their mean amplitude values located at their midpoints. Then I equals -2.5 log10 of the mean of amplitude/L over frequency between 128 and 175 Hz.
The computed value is 0.07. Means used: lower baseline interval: 9.16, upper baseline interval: 12.2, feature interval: 9.74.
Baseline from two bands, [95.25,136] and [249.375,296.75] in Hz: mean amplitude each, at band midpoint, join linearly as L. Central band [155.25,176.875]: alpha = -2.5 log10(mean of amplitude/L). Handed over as -0.22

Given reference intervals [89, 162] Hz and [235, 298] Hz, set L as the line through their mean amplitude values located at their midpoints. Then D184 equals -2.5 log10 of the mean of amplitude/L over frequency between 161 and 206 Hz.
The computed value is -0.232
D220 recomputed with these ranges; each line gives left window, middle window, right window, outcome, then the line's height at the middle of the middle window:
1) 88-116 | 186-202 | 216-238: -0.9 Hz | 11.6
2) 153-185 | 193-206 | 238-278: -0.8 Hz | 11.1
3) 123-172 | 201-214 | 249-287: -3.3 Hz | 9.73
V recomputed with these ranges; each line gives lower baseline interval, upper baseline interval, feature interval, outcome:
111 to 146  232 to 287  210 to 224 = -0.22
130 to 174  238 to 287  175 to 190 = -0.19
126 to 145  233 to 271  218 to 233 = -0.11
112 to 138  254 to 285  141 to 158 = -0.03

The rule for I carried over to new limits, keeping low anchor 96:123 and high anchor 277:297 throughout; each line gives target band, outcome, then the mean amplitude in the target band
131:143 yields -0.05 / 8.81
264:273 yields -0.06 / 9.81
